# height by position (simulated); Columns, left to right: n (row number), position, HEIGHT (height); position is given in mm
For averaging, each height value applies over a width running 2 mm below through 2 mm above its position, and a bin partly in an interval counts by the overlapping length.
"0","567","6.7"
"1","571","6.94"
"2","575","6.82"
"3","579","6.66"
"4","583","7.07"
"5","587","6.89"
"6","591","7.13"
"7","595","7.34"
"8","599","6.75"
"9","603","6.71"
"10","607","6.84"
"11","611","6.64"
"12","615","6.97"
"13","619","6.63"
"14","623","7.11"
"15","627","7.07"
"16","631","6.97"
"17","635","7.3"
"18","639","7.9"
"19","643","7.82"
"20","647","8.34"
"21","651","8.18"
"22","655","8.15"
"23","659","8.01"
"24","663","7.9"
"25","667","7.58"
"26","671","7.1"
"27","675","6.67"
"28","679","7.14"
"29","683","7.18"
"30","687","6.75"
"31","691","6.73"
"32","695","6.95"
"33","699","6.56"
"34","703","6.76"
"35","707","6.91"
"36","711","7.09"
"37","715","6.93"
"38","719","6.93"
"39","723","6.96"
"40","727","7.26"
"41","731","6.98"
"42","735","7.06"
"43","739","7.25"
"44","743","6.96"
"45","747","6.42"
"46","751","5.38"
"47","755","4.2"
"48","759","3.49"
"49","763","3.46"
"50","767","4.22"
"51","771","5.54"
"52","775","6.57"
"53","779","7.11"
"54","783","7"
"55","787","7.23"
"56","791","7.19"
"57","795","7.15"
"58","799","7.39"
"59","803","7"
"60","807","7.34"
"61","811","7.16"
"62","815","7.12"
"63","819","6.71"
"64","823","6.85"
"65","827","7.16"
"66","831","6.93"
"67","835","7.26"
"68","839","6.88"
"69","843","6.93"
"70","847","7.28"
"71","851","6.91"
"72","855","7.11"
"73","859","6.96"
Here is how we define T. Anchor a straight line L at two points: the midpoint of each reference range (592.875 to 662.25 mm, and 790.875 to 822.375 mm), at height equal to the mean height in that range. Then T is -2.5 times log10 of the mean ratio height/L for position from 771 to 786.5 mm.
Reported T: 0.06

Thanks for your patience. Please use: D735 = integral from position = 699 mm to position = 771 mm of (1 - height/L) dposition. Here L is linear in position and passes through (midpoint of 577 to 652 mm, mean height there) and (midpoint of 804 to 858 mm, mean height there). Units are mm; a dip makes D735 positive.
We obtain 9.8 mm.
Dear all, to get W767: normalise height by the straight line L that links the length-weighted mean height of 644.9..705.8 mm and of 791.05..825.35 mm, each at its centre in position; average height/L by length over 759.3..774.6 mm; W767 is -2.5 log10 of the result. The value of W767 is 0.50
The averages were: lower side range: 7.33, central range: 4.53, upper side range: 7.1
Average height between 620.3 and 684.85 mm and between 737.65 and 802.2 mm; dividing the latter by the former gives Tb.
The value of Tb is 0.8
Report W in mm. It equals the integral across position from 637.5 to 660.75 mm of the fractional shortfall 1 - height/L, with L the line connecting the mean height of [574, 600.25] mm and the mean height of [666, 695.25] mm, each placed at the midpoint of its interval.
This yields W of -3.61 mm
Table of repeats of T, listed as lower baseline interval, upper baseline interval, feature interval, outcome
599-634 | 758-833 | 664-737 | -0.046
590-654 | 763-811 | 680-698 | 0.013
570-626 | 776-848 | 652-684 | -0.081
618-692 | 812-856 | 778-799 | -0.007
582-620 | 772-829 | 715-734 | -0.005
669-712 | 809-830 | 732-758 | 0.133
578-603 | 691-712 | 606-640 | -0.016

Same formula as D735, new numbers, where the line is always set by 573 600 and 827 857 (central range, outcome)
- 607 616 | 0.2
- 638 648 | -1.5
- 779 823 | -0.5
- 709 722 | 0.0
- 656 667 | -1.4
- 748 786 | 9.3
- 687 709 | 0.7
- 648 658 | -1.7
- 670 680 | 0.1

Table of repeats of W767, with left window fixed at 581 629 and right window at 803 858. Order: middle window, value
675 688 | -0.003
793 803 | -0.028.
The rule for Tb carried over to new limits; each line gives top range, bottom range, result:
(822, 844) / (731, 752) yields 1.05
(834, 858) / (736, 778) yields 1.30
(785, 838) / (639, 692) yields 0.94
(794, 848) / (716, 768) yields 1.19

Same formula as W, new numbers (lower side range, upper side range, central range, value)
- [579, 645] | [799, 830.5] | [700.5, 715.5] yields 0.3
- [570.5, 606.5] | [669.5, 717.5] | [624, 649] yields -2.3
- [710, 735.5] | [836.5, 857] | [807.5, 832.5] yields 0.1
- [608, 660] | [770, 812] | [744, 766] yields 7.5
